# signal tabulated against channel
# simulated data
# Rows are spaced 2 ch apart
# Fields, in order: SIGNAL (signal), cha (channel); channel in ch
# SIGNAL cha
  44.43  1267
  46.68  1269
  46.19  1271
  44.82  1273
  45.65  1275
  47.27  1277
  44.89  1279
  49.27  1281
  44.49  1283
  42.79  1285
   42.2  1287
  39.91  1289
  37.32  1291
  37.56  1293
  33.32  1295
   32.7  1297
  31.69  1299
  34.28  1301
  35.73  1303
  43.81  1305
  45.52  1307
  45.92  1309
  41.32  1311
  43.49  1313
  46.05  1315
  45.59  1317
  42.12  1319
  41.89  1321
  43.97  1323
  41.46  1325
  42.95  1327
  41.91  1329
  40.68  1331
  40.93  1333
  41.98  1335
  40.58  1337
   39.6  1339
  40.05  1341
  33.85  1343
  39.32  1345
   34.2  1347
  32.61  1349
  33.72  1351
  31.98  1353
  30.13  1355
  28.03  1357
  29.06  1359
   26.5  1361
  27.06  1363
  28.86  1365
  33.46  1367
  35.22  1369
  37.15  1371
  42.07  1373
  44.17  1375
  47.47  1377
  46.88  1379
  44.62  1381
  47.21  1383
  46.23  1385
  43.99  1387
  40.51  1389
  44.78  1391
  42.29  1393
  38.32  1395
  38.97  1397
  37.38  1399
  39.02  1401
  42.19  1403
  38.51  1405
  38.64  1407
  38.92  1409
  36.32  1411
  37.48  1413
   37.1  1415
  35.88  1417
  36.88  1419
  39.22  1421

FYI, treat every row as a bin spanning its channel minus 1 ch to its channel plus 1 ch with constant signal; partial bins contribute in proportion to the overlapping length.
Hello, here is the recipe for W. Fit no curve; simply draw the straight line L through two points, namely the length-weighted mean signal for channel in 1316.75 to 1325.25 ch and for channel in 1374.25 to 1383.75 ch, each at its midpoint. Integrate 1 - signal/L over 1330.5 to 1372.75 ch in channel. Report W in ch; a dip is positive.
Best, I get 9.4 ch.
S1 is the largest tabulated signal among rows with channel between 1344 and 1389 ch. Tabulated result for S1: 47.47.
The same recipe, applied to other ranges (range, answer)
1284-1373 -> 46.05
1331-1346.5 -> 41.98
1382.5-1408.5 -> 47.21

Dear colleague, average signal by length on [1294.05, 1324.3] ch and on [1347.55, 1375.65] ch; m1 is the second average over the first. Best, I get 0.81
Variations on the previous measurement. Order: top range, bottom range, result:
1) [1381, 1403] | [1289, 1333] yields 1.04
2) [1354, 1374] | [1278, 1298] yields 0.79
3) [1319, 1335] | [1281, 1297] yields 1.05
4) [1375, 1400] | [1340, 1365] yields 1.35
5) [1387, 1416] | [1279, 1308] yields 1.00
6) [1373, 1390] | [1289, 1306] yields 1.25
